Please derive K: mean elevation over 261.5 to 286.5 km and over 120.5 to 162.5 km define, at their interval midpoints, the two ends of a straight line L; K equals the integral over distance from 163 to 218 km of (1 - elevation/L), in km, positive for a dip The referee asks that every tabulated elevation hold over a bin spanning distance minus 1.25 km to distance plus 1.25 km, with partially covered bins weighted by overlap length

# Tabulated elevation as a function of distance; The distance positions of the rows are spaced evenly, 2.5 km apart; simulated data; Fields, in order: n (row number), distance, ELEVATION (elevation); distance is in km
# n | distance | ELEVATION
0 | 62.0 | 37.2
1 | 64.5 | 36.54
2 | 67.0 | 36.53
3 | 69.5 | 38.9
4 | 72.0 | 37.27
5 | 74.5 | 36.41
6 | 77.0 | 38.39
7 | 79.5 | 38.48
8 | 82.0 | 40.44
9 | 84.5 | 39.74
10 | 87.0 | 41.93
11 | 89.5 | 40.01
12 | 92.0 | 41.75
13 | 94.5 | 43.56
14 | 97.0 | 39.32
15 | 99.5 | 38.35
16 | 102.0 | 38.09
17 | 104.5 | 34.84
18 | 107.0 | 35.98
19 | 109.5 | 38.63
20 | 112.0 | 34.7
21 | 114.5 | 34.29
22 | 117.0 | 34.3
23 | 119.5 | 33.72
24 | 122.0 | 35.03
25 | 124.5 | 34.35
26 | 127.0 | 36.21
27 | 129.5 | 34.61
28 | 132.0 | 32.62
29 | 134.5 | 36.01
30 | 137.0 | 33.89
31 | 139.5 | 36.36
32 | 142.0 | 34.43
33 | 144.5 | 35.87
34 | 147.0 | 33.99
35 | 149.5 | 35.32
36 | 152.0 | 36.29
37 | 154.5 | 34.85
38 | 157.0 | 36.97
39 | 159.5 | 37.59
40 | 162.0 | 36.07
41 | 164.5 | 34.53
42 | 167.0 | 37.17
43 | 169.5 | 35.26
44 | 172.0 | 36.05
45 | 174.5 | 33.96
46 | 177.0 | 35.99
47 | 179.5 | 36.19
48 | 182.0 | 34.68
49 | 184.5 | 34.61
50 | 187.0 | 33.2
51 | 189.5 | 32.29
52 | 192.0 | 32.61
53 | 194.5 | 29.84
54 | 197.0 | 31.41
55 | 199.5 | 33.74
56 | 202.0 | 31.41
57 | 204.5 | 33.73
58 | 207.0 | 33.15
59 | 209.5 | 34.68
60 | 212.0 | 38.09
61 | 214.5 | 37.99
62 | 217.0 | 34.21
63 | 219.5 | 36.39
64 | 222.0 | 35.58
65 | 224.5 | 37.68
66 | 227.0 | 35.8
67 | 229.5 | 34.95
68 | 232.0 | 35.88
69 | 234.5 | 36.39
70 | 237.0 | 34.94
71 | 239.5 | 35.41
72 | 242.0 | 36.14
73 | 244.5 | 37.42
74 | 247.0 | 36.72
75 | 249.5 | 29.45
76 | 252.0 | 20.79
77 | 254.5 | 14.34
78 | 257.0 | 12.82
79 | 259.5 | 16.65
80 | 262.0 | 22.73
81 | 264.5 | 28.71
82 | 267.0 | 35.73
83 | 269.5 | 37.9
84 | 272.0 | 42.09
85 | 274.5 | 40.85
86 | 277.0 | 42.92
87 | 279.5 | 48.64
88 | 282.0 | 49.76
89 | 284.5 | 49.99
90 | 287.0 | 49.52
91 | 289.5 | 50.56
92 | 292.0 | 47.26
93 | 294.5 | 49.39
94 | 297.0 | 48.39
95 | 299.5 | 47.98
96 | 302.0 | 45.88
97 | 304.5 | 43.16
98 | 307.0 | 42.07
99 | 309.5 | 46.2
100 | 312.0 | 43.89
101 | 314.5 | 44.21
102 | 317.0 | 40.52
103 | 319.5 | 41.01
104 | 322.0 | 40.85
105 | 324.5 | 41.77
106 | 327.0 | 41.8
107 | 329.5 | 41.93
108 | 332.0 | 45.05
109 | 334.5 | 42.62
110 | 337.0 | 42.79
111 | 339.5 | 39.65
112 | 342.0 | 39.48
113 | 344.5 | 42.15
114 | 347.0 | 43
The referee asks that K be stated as 4.39 km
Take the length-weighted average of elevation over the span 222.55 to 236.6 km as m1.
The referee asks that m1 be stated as 36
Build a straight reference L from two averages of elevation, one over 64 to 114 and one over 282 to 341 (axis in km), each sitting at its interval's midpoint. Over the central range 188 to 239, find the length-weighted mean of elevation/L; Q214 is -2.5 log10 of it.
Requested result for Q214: 0.21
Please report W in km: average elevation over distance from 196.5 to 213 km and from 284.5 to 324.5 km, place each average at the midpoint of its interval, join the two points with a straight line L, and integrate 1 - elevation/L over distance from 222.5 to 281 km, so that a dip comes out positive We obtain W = 9.3 km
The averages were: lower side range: 33.8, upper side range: 45.4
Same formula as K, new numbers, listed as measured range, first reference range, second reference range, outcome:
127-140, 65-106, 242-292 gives 1.1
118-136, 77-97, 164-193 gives 1.6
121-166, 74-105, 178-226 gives 2.1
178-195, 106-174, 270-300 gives 2.4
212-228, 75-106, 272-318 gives 2.7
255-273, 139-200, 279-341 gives 6.2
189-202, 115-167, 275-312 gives 2.5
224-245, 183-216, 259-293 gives 0.5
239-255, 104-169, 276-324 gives 4.5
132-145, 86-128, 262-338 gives 1.1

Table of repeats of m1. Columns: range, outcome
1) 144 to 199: 34.7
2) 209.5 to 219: 36.5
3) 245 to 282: 31.5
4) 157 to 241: 34.9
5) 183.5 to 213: 33.2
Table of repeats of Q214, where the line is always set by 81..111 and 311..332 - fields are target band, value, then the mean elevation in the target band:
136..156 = 0.14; 35.2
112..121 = 0.16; 34.2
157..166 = 0.11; 36.2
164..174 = 0.13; 35.7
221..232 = 0.14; 36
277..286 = -0.17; 48.6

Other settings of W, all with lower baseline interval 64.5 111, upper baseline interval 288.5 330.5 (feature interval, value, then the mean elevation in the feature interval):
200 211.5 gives 2.3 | 33.6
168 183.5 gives 2.1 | 35.4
